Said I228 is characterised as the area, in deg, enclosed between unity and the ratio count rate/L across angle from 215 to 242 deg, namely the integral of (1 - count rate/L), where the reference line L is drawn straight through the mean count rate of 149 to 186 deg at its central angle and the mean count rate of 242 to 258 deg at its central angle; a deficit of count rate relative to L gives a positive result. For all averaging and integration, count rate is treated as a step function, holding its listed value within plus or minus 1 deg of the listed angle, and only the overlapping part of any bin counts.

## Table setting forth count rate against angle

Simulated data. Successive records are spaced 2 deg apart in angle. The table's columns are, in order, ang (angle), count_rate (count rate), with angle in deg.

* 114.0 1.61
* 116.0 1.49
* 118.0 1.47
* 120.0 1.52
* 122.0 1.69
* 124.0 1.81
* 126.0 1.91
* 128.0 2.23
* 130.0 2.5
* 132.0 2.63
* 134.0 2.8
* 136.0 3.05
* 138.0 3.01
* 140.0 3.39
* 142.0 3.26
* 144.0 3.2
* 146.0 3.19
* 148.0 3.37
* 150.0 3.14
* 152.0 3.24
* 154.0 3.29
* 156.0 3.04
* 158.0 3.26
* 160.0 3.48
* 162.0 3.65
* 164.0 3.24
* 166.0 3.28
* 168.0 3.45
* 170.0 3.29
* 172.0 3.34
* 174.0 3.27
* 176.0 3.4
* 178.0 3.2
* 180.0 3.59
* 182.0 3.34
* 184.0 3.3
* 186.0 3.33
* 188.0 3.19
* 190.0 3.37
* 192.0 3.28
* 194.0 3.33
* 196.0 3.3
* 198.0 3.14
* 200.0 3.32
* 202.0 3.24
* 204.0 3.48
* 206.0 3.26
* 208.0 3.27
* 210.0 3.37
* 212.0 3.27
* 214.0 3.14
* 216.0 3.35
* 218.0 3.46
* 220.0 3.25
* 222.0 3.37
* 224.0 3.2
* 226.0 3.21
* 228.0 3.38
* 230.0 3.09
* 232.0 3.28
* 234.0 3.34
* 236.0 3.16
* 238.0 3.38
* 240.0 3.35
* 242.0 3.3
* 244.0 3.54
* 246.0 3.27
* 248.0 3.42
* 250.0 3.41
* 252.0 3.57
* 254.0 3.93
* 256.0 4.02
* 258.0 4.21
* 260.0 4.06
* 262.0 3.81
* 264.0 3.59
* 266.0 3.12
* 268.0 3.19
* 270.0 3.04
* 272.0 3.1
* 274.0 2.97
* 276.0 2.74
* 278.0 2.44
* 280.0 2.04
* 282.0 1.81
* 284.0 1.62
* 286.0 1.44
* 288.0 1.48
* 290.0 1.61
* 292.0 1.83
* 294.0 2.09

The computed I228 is 1.9 deg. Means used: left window 3.32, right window 3.61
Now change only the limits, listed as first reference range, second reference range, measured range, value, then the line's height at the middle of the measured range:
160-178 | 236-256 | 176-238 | 2.2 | 3.42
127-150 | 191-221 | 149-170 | -1.6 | 3.07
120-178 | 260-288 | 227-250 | -4.5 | 2.78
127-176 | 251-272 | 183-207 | 0.3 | 3.34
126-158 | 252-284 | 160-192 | -3.3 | 3.04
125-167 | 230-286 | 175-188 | -1.1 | 3.09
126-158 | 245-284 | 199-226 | -1.6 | 3.12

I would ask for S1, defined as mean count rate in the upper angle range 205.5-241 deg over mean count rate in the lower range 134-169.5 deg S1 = 1.0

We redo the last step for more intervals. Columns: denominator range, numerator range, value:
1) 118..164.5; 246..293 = 1.02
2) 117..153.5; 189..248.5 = 1.25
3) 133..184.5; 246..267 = 1.13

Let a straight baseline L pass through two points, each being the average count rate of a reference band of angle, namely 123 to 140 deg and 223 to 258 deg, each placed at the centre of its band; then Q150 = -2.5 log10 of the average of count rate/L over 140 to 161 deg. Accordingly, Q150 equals -0.203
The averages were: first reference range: 2.55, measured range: 3.25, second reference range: 3.43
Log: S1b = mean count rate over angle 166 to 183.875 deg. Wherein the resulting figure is 3.35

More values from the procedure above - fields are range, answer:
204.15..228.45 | 3.3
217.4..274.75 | 3.42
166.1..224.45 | 3.31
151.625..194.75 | 3.33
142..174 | 3.3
